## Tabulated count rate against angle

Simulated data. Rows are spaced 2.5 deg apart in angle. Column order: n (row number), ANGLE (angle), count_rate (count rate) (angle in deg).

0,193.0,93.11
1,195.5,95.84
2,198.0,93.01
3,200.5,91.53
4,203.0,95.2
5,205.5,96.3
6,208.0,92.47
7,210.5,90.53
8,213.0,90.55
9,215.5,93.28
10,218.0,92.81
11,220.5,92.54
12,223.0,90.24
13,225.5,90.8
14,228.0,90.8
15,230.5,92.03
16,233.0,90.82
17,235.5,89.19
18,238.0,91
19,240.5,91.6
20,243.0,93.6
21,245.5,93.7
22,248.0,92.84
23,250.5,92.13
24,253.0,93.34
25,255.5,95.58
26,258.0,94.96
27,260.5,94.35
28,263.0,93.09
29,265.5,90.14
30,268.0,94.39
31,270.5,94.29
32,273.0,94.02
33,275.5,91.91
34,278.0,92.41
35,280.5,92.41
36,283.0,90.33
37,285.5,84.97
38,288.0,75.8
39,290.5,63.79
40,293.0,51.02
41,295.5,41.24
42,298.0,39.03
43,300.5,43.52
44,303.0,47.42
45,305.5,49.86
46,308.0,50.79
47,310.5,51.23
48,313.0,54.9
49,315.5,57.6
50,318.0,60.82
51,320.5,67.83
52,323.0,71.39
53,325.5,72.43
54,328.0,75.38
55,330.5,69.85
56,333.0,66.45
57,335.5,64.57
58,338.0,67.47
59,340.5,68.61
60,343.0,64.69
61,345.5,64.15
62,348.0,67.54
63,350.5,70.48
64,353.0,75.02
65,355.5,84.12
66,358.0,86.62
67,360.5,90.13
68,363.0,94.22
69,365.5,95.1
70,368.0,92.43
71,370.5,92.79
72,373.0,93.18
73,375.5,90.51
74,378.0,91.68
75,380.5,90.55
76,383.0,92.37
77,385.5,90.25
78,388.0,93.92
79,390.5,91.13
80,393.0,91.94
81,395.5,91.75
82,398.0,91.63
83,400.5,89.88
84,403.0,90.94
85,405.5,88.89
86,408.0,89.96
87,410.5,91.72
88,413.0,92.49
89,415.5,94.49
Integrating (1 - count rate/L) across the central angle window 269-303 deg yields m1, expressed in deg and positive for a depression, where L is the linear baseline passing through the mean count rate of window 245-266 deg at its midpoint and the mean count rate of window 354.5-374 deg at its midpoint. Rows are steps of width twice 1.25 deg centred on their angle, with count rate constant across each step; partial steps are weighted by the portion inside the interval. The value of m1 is 7.4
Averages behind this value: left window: 93.4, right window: 91.1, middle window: 72.6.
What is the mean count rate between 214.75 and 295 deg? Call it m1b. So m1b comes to 89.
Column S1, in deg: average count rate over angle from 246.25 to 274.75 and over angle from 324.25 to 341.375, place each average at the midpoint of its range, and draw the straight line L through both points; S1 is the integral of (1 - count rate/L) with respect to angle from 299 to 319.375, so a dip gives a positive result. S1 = 6.6 deg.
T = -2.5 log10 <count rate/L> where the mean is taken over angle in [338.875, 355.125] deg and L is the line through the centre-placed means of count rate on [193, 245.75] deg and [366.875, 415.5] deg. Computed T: 0.31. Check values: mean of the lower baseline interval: 92.3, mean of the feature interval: 69.2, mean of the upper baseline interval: 91.5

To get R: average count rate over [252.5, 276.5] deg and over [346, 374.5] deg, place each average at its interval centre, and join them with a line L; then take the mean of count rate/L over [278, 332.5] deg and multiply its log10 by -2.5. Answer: 0.38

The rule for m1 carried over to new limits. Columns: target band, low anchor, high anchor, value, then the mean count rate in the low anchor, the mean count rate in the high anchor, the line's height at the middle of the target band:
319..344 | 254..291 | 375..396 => 6.1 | 90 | 91.6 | 90.9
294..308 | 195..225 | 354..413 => 7.2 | 92.7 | 91.1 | 91.9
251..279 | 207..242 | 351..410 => -0.7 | 91.3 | 90.2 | 91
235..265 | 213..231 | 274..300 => -3.6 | 91.7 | 71.7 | 83.1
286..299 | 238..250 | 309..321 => 2.4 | 92.7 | 57.7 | 68.8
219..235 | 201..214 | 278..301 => -0.8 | 93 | 66.9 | 86.8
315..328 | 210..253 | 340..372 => 2.5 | 91.7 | 80.8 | 83.9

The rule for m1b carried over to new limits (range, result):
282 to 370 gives 67.9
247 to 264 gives 93.8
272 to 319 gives 64.8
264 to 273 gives 93.1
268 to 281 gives 93.2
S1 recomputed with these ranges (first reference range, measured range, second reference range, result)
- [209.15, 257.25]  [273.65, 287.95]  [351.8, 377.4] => 0.3 deg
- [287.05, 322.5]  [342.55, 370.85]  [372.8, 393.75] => -0.8 deg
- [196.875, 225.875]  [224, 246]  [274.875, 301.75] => -1.6 deg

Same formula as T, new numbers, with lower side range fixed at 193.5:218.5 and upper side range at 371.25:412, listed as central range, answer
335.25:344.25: 0.350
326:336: 0.301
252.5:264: -0.020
